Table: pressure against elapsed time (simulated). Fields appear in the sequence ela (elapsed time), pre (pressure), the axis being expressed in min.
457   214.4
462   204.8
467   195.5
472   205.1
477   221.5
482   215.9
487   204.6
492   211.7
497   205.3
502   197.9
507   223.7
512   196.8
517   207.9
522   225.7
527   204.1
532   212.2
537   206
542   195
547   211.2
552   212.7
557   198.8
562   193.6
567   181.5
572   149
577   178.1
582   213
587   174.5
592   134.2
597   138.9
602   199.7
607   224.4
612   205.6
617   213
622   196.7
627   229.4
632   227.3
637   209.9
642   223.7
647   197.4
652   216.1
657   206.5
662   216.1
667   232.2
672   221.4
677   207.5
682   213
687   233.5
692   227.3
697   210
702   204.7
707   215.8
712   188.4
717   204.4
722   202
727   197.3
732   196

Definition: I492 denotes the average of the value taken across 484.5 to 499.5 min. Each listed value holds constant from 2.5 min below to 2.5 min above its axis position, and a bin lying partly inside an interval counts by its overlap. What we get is 207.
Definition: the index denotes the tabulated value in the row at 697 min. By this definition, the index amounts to 210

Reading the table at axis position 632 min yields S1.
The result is 227.3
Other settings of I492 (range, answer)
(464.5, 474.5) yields 200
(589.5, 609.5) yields 174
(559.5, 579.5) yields 176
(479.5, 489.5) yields 210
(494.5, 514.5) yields 206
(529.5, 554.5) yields 207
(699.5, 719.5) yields 203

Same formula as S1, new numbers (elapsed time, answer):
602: 199.7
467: 195.5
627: 229.4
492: 211.7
